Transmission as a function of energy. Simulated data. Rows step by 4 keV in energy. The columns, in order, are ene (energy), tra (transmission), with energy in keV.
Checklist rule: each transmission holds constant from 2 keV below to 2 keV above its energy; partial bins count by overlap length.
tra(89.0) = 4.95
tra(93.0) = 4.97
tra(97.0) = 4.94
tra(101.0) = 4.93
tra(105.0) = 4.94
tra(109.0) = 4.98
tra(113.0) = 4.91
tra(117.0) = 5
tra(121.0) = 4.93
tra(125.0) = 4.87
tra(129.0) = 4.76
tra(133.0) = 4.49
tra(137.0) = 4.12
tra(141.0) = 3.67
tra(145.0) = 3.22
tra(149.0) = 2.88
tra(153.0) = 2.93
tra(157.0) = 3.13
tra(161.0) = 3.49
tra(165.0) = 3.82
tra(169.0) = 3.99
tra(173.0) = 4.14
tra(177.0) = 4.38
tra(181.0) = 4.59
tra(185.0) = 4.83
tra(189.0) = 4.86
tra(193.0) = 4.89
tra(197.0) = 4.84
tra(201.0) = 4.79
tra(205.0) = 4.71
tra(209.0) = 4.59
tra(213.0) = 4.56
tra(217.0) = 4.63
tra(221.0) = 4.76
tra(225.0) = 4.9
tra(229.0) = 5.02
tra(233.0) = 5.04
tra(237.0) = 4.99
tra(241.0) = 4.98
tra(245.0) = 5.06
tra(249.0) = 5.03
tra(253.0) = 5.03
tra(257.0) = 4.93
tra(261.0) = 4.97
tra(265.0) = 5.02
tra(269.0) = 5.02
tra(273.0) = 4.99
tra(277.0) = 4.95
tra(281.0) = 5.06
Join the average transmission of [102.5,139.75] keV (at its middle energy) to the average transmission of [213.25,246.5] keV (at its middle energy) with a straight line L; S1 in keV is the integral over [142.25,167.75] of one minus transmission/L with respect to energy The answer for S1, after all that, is 8.1 keV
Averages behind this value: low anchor 4.76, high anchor 4.9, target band 3.28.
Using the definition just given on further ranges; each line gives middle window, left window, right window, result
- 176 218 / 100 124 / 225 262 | 2.3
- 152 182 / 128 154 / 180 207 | 3.2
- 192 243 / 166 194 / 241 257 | -0.5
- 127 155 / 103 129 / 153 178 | 4.0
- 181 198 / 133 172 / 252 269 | -3.3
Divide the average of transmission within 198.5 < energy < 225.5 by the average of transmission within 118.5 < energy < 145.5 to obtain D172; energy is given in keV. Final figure 1.1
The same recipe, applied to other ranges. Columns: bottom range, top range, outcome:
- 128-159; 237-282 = 1.38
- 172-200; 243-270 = 1.07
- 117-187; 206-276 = 1.21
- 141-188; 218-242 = 1.30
